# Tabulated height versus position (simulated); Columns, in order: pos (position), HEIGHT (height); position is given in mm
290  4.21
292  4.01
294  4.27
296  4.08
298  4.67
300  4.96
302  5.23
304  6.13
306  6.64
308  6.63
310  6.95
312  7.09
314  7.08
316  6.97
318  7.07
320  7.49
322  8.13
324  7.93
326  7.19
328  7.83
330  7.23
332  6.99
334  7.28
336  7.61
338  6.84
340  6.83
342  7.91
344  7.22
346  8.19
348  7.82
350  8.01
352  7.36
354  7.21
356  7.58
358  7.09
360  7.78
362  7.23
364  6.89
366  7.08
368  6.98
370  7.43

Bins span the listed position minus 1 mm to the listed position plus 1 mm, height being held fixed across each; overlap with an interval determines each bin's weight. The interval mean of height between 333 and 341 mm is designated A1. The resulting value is 7.14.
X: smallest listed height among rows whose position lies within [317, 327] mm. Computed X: 7.07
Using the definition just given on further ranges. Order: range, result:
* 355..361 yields 7.09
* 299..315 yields 4.96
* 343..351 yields 7.22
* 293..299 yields 4.08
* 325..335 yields 6.99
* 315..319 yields 6.97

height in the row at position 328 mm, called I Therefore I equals 7.83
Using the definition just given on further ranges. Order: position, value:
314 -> 7.08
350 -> 8.01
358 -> 7.09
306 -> 6.64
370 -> 7.43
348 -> 7.82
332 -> 6.99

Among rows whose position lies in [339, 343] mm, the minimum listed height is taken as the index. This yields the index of 6.83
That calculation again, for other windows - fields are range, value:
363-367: 6.89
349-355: 7.21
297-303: 4.67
